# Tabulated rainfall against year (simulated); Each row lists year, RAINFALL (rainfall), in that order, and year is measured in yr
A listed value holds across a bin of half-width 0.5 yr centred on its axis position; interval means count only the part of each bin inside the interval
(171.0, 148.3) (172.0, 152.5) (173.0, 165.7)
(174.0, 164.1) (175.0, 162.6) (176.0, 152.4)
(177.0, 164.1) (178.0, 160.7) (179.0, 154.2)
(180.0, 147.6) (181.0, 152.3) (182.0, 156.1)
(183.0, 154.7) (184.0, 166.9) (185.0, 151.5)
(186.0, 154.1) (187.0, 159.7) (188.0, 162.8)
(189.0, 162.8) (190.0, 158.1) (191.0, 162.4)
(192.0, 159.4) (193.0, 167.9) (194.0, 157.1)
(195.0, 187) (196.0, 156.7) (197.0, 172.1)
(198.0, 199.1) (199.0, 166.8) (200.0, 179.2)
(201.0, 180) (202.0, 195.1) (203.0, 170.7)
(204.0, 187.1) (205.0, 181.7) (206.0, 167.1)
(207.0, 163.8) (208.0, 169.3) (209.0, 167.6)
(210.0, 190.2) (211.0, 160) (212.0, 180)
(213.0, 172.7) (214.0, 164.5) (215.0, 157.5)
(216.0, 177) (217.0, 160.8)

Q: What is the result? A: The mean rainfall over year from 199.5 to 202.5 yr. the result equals 185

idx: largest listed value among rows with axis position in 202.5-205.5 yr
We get 187.1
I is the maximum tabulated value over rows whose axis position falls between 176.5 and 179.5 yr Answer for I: 164.1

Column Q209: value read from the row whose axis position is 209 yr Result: 167.6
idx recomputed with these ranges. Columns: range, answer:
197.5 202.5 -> 199.1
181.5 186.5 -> 166.9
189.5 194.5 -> 167.9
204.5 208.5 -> 181.7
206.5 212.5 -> 190.2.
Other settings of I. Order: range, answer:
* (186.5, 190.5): 162.8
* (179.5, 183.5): 156.1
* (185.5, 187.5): 159.7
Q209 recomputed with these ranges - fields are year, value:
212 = 180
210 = 190.2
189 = 162.8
